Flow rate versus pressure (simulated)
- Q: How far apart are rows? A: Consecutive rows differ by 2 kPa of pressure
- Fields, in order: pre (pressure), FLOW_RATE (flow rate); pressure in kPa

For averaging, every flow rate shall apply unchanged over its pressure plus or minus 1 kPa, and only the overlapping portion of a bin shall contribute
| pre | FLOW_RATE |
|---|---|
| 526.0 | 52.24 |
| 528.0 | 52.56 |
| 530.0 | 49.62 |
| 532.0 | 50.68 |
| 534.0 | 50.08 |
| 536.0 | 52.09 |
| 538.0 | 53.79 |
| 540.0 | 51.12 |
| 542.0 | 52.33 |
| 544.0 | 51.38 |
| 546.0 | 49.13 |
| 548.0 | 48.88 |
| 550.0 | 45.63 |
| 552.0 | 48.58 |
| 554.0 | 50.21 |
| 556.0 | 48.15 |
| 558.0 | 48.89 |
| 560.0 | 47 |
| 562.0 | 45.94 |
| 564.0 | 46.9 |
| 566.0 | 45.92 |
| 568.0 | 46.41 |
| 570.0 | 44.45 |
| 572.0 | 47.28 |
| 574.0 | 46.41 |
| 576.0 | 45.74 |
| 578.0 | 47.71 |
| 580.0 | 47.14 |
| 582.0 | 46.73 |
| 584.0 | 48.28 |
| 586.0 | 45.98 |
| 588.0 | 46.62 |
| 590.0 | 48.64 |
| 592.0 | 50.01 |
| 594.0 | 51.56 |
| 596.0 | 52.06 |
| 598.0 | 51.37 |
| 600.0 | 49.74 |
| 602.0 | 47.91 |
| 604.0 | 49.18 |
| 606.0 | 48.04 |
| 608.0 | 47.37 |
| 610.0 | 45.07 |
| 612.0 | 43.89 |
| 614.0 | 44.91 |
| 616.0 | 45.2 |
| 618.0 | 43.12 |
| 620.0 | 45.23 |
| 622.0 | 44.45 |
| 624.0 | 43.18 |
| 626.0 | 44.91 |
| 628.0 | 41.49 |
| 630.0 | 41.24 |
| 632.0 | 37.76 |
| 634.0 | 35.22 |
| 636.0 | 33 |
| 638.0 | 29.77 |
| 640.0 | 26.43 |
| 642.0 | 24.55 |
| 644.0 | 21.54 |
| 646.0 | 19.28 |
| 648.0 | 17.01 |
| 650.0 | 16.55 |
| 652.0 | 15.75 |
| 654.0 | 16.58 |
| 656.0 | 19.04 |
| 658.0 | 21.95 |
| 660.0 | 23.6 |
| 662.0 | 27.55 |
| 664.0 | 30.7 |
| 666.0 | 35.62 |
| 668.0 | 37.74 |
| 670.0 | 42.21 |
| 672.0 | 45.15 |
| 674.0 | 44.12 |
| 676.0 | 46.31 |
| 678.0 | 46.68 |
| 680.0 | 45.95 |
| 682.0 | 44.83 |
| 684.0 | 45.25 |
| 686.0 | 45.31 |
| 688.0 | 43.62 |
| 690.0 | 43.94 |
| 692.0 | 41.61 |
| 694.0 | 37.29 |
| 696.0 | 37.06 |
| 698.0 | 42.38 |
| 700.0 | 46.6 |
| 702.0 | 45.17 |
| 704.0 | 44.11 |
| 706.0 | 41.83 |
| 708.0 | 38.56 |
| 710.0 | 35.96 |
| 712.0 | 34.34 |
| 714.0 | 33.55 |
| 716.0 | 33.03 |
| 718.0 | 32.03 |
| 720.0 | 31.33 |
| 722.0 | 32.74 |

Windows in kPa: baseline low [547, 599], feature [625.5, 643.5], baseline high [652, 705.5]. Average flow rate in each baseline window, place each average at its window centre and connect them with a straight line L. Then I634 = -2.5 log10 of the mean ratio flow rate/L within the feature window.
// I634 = 0.227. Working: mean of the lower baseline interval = 47.8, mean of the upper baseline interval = 38.1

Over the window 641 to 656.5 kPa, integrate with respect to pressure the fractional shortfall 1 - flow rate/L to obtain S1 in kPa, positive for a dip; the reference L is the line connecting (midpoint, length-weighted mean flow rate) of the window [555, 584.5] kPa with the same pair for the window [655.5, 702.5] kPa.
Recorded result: 8.5 kPa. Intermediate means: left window 46.8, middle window 18.8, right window 39.3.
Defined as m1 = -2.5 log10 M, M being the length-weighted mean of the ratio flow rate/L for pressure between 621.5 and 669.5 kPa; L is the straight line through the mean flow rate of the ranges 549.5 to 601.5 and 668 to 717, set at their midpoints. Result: 0.448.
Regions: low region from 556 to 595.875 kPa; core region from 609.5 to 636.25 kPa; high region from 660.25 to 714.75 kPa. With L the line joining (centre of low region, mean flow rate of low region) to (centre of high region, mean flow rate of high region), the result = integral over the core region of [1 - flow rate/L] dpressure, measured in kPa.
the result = 1.4 kPa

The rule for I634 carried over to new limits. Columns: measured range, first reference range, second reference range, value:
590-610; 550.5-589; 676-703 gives -0.07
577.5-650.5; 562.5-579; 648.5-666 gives -0.19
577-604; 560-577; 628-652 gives -0.21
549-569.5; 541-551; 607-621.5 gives 0.03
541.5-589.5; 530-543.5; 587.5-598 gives 0.07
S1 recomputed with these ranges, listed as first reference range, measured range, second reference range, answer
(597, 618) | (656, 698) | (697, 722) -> 1.9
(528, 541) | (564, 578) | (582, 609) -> 1.0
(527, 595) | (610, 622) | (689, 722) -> 0.1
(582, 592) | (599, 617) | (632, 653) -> -3.7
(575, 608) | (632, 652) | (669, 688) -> 9.3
